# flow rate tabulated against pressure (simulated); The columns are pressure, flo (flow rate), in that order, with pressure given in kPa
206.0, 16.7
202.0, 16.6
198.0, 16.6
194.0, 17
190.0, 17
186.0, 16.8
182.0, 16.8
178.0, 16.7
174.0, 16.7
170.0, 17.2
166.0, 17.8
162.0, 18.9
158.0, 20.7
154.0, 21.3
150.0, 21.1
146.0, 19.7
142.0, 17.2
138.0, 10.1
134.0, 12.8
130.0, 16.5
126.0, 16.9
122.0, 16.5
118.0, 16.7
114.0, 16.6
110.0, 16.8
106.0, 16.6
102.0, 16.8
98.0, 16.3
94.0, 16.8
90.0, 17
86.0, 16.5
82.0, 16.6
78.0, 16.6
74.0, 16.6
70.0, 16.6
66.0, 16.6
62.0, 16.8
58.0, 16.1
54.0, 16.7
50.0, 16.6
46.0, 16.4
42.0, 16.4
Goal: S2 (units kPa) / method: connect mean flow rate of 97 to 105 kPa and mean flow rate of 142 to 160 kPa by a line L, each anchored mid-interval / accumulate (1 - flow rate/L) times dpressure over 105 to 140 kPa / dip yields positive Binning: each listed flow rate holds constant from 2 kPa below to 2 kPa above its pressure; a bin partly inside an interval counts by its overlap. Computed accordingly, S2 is 5.05 kPa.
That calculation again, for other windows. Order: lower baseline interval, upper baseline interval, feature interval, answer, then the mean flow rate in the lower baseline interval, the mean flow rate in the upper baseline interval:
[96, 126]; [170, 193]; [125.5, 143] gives 2.44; 16.6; 16.8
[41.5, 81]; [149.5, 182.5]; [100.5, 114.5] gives 0.58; 16.5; 18.5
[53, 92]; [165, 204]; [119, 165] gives -1.72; 16.6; 16.9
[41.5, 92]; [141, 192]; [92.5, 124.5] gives 1.24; 16.6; 18.3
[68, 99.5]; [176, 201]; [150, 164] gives -3.06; 16.6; 16.8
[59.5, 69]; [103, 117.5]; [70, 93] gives 0.01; 16.7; 16.7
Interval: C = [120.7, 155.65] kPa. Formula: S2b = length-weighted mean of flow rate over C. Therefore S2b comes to 16.9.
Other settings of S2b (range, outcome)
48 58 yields 16.5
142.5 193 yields 18.3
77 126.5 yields 16.7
